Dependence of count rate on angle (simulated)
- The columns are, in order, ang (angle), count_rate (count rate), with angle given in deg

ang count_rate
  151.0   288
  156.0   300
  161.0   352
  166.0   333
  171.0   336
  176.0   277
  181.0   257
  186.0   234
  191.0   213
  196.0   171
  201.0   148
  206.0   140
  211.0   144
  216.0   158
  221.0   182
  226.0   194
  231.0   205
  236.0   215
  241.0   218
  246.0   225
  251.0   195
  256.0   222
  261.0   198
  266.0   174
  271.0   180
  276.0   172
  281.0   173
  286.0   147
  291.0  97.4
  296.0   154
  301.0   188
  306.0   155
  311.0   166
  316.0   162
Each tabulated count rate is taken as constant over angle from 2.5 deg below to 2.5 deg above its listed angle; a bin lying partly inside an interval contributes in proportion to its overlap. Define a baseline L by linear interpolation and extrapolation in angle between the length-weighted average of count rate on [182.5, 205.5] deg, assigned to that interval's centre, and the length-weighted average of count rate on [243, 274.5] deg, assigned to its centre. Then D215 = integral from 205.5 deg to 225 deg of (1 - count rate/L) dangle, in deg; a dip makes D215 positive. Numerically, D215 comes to 3.3 deg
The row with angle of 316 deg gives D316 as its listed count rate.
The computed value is 162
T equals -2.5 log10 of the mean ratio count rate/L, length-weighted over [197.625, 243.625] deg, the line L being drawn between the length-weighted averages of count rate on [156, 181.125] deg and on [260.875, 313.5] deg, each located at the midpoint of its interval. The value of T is 0.34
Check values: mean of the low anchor 315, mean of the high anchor 163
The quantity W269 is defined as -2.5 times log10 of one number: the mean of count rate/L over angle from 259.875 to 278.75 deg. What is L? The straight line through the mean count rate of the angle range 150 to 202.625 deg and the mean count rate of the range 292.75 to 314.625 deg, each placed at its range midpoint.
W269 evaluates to 0.07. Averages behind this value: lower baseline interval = 266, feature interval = 180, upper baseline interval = 163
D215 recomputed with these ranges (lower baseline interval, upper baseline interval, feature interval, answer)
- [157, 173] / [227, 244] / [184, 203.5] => 6.57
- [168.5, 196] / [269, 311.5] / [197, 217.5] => 7.39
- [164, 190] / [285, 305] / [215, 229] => 2.99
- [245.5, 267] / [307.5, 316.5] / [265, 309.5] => 5.18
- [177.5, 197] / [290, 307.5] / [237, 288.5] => -4.19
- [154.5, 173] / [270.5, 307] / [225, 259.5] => 1.58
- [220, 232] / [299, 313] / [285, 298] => 3.24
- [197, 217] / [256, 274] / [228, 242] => -3.61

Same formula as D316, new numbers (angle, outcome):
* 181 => 257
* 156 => 300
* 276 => 172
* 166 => 333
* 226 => 194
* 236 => 215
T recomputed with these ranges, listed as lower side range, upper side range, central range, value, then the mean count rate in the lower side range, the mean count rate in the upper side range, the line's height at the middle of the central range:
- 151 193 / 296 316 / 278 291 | 0.25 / 289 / 167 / 186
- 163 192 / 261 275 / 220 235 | 0.14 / 280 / 180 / 225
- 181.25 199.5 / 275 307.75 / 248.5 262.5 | -0.18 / 209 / 154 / 174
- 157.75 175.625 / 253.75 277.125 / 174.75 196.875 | 0.30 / 331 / 190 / 304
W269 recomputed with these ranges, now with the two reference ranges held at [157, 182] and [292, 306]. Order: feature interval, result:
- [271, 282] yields 0.08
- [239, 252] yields 0.04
